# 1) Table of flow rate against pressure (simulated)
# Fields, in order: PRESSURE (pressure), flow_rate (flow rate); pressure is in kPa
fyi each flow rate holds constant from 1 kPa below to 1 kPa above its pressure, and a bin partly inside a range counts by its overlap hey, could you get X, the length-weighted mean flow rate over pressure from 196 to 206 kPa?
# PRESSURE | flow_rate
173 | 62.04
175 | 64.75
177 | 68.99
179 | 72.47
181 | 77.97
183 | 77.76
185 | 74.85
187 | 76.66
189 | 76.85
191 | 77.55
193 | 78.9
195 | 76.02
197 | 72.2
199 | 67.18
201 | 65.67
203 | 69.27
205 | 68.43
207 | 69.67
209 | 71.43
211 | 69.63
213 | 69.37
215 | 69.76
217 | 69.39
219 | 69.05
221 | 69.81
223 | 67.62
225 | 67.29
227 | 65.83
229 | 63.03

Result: 68.5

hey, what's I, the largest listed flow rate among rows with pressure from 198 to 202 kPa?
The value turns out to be 67.18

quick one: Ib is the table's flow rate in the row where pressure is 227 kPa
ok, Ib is 65.83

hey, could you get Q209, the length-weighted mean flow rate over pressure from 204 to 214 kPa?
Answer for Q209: 69.7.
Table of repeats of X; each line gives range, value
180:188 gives 76.8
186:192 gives 77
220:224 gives 68.7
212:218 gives 69.5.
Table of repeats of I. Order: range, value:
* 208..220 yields 71.43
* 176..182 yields 77.97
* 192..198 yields 78.9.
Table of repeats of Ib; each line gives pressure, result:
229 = 63.03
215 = 69.76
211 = 69.63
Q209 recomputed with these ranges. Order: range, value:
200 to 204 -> 67.5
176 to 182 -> 73.1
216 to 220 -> 69.2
